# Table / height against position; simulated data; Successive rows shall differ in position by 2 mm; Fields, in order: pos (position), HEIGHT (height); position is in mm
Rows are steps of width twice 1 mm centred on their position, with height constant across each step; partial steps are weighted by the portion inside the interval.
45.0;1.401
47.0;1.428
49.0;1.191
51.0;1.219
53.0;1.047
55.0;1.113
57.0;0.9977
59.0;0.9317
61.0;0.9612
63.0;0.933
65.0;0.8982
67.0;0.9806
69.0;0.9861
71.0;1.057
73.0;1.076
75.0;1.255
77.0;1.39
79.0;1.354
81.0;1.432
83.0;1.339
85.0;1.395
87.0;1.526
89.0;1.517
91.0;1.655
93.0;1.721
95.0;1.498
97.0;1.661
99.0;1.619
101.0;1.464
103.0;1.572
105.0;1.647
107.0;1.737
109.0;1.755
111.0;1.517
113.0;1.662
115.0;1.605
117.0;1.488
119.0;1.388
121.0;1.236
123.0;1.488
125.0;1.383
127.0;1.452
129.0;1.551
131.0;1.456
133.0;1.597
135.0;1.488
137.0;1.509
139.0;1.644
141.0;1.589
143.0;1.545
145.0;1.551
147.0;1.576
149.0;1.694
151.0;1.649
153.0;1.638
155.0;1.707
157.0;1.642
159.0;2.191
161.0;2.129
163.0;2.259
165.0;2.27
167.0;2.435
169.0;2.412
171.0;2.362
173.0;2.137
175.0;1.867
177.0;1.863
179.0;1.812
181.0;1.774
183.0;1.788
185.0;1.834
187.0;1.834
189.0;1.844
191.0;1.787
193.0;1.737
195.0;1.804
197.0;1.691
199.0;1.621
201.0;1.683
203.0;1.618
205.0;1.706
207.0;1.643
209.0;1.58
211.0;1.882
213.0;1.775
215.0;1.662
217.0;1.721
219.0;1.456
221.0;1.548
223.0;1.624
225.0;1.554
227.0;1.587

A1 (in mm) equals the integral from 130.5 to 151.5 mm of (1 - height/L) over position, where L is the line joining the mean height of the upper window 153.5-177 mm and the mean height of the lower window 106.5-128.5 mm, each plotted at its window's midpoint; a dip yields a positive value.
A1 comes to 2.7 mm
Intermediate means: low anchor 1.51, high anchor 2.11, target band 1.57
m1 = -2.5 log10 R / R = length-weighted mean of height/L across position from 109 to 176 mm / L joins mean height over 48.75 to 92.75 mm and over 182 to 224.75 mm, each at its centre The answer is -0.17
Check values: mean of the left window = 1.2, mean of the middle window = 1.73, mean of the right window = 1.7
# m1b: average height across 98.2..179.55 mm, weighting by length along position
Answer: 1.72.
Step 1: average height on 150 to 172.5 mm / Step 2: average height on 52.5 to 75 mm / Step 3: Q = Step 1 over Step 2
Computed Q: 2.0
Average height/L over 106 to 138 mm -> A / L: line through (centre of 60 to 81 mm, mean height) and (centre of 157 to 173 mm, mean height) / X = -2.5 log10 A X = 0.13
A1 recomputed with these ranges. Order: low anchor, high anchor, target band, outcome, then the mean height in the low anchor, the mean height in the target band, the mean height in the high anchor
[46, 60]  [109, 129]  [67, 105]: -2.8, 1.13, 1.41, 1.49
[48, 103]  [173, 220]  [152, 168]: -4.3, 1.27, 2.03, 1.75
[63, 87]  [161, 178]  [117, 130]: 2.2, 1.2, 1.42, 2.2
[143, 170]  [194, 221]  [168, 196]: -1.8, 1.92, 1.92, 1.68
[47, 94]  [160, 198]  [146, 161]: 0.4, 1.22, 1.75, 1.98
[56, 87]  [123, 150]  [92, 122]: -4.8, 1.15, 1.57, 1.54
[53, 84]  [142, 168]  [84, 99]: -2.9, 1.11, 1.57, 1.87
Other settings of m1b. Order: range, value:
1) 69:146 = 1.49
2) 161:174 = 2.3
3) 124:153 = 1.55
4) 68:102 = 1.41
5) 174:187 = 1.82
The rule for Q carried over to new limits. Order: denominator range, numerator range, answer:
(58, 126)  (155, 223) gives 1.34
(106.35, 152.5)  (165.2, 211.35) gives 1.21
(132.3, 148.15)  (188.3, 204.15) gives 1.10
